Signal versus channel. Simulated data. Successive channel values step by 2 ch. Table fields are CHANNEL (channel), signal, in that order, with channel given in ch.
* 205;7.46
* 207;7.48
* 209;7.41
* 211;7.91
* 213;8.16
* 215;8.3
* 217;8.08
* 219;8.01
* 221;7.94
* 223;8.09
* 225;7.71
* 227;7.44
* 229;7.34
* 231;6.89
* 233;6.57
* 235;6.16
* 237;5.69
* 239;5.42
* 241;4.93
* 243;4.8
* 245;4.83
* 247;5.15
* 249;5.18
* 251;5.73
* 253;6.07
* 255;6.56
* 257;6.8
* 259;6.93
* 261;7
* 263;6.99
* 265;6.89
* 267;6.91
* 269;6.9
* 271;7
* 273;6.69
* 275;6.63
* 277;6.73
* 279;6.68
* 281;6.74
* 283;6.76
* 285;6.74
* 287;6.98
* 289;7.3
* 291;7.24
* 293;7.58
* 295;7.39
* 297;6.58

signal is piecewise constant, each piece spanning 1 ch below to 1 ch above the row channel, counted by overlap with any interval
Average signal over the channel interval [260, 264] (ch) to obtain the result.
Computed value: 7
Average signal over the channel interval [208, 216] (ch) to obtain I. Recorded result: 7.95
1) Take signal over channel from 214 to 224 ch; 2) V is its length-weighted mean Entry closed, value 8.08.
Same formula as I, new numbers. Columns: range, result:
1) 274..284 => 6.71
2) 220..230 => 7.7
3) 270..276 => 6.77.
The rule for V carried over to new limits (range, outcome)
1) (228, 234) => 6.93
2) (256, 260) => 6.87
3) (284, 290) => 7.01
